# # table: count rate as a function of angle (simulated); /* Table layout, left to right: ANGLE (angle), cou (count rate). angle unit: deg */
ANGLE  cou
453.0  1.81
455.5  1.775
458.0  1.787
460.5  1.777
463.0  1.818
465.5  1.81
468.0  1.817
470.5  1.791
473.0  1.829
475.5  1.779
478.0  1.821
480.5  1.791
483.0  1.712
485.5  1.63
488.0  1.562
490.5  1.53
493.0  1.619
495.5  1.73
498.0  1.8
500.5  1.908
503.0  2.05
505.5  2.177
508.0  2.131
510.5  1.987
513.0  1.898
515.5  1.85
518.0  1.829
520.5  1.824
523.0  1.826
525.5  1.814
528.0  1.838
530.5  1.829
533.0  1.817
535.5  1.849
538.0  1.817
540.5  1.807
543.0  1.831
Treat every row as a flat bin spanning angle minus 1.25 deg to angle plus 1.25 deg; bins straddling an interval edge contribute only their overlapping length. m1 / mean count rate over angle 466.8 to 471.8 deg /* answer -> 1.8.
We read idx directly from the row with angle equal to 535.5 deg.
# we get 1.849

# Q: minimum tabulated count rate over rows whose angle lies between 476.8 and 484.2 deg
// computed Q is 1.712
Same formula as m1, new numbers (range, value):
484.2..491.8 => 1.58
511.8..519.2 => 1.86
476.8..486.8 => 1.74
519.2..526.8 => 1.82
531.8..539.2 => 1.83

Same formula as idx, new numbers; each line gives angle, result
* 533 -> 1.817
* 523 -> 1.826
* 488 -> 1.562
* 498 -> 1.8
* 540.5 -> 1.807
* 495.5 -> 1.73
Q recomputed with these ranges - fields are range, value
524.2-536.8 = 1.814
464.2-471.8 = 1.791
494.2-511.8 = 1.73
